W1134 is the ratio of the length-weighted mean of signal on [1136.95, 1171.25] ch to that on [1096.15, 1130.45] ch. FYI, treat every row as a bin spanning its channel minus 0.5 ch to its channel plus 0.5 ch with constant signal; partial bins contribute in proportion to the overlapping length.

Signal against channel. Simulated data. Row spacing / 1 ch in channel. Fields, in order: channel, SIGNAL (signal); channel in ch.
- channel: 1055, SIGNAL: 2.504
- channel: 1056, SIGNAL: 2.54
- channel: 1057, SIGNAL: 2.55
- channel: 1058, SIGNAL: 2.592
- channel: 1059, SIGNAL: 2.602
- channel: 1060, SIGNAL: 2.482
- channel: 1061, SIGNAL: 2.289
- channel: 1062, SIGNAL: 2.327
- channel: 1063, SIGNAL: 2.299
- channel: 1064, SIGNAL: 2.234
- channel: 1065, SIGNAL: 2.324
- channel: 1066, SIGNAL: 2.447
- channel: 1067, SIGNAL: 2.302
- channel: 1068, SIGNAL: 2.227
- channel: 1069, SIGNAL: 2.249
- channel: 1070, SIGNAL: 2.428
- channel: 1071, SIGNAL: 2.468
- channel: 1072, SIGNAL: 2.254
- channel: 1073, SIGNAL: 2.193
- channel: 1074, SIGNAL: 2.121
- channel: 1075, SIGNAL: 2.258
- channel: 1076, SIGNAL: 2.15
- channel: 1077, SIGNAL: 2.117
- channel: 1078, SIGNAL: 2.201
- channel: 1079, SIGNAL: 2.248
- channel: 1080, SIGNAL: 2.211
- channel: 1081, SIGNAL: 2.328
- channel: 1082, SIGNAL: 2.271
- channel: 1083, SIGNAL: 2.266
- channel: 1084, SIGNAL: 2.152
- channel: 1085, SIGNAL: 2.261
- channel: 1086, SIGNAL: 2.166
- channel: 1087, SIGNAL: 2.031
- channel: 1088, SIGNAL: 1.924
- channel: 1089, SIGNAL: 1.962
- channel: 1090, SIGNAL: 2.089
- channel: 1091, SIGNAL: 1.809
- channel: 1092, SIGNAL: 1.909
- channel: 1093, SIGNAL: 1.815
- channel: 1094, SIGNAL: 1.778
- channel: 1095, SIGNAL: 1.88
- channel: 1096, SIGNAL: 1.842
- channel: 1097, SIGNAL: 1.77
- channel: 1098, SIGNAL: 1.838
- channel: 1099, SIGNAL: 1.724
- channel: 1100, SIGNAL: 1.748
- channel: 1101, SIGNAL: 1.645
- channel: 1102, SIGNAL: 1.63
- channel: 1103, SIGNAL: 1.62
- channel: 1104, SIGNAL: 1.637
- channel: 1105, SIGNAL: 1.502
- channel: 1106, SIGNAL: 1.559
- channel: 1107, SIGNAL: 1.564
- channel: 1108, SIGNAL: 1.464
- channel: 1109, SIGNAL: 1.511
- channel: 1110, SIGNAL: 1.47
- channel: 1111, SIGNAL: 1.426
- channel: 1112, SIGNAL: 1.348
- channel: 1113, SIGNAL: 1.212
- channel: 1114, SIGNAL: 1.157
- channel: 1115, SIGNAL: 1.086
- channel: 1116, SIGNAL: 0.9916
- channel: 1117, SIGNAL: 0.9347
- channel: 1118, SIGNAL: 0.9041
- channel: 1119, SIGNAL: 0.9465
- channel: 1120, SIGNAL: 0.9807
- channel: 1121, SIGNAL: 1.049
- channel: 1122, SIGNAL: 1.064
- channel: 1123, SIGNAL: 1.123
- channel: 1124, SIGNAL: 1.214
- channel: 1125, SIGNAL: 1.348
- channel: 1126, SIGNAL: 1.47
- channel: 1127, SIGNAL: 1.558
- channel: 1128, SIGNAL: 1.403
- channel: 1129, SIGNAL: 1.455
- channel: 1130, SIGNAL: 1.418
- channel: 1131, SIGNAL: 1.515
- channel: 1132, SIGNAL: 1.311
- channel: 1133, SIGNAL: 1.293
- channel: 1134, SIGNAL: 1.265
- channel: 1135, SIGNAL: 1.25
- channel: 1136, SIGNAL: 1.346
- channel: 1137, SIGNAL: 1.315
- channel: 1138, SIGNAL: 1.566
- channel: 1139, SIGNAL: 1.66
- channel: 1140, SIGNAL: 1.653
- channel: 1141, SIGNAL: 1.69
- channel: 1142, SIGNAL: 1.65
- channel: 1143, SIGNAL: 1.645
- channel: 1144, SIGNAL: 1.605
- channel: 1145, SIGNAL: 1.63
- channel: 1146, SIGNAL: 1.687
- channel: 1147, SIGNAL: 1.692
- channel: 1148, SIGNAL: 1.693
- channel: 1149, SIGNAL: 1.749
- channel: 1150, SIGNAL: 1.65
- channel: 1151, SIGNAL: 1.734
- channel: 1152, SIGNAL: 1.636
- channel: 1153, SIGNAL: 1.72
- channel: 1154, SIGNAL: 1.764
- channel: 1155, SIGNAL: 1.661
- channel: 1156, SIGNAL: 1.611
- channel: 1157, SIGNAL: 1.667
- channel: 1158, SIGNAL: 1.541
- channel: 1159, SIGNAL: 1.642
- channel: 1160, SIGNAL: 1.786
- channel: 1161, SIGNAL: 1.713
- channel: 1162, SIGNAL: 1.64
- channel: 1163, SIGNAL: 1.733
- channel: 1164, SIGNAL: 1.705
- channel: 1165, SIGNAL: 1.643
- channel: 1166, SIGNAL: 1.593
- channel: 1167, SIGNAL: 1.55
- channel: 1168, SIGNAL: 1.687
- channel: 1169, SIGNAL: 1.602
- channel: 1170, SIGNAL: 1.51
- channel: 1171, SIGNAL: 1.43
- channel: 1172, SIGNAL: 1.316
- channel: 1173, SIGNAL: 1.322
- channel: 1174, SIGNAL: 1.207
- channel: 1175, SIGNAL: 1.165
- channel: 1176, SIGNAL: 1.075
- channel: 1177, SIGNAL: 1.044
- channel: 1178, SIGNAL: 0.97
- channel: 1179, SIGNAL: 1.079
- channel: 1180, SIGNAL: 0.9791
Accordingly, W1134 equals 1.19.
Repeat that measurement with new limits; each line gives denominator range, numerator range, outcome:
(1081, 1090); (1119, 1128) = 0.57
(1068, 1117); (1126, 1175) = 0.84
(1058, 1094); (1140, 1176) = 0.72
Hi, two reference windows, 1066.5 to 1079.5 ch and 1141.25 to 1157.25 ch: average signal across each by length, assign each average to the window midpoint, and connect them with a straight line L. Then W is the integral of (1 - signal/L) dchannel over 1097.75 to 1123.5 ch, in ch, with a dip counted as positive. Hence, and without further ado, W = 8.2 ch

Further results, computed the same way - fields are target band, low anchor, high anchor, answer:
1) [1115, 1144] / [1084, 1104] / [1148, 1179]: 6.3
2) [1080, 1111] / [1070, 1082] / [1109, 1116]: -2.0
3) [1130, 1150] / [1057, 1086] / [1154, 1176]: 2.4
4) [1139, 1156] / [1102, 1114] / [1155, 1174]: -1.4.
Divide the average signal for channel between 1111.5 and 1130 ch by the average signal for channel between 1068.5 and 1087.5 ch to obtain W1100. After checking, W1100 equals 0.5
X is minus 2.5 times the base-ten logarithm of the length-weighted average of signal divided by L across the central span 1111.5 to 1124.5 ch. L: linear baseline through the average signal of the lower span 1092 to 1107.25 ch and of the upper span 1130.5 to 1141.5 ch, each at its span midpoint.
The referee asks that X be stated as 0.41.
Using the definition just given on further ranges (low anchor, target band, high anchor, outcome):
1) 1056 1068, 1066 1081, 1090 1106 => -0.03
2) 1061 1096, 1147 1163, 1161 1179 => -0.09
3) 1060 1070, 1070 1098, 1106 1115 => -0.09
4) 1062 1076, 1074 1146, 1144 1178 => 0.22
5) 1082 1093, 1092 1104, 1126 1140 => 0.09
